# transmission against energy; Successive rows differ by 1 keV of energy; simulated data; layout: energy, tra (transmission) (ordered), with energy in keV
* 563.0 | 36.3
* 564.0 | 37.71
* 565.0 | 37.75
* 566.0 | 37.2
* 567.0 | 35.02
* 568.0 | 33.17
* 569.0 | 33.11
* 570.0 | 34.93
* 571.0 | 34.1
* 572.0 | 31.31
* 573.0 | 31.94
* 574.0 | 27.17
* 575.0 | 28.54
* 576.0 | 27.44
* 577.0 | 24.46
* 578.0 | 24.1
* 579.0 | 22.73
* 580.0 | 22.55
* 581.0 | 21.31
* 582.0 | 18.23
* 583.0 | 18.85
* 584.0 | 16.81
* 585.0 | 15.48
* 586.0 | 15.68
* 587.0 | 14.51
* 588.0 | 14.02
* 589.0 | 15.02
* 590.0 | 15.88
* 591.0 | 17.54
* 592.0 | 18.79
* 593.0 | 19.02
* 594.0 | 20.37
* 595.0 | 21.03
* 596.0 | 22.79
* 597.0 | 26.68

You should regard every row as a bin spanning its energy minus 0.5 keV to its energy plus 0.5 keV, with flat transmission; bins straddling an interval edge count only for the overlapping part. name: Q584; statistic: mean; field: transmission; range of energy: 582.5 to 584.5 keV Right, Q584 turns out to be 17.8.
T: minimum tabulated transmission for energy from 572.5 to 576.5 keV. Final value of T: 27.17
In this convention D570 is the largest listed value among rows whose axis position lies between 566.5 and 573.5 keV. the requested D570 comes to 35.02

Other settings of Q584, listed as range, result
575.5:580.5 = 24.3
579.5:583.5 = 20.2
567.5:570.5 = 33.7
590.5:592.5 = 18.2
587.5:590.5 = 15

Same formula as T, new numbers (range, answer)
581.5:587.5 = 14.51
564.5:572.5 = 31.31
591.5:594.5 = 18.79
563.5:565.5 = 37.71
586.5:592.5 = 14.02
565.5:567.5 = 35.02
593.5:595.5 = 20.37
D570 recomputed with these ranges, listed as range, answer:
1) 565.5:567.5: 37.2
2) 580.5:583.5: 21.31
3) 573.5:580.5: 28.54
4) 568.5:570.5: 34.93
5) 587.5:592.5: 18.79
